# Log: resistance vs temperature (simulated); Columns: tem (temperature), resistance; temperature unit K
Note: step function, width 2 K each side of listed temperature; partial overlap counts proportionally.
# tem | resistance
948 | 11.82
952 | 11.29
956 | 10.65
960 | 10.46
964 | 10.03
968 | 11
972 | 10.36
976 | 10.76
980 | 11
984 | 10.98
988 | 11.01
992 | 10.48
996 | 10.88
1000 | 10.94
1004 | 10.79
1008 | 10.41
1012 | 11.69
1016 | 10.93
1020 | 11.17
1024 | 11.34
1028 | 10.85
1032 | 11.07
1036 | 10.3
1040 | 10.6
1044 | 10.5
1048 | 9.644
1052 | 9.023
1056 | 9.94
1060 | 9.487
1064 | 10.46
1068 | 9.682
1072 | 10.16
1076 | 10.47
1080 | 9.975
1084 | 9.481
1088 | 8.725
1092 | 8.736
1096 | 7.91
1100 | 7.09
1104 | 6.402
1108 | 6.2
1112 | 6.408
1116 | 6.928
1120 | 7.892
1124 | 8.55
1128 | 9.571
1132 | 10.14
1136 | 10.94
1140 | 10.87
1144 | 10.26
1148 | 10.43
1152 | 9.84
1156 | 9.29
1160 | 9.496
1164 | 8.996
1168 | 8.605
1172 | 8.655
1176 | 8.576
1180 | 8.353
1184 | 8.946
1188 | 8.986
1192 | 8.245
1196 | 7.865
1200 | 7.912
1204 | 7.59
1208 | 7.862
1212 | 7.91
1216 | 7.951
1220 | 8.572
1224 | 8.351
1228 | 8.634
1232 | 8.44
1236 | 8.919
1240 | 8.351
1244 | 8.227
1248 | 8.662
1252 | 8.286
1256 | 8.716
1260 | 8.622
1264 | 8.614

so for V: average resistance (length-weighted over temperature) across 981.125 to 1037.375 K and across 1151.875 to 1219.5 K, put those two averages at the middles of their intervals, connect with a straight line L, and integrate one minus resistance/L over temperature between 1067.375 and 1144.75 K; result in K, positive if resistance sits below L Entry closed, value 6.5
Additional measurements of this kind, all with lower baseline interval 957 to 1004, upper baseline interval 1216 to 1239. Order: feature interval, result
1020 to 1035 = -1.08 K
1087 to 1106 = 3.86 K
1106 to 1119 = 3.98 K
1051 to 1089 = 0.52 K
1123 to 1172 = -2.63 K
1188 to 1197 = 0.56 K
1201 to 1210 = 1.00 K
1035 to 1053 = 0.18 K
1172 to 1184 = 0.51 K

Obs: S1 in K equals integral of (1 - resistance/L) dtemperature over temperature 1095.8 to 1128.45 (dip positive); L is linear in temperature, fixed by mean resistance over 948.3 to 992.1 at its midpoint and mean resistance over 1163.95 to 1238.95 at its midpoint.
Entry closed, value 6.96 K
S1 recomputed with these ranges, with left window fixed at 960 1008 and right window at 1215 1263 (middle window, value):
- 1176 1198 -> 1.1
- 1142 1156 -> -1.2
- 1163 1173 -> 0.4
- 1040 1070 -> 0.7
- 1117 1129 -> 1.3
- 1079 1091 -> 0.7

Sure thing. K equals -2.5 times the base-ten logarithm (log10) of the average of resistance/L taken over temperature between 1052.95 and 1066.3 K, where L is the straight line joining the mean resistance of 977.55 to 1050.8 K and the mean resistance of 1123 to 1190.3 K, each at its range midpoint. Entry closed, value 0.05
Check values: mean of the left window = 10.8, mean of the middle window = 9.88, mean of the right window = 9.45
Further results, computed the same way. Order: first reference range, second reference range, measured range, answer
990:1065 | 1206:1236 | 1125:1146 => -0.11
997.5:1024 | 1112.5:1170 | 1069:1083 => 0.01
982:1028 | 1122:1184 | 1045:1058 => 0.10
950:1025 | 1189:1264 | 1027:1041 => -0.04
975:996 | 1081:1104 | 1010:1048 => -0.11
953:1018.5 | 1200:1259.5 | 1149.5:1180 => -0.01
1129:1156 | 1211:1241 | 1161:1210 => 0.11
